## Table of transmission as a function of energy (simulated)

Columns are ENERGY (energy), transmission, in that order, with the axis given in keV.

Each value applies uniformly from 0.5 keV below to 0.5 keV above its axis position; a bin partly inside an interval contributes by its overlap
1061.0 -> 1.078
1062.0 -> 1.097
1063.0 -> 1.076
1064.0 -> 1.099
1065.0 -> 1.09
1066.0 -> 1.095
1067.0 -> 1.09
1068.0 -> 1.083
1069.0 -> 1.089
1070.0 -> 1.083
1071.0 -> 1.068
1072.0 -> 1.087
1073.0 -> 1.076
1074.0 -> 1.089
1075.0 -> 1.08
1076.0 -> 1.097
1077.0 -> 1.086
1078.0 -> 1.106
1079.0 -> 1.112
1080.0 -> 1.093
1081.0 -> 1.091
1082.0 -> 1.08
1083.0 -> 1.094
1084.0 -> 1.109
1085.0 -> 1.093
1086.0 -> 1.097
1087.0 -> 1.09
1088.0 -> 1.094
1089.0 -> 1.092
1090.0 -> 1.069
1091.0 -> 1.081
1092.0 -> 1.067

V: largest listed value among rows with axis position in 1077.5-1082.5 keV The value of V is 1.112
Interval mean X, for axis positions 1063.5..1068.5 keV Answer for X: 1.09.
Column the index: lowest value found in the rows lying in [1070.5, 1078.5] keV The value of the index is 1.068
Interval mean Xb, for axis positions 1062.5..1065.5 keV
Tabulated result 1.09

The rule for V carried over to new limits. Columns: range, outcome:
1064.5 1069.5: 1.095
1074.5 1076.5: 1.097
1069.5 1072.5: 1.087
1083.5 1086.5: 1.109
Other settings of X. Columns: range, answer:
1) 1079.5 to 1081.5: 1.09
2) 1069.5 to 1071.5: 1.08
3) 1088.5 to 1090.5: 1.08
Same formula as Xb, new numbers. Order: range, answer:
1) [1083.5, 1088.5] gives 1.1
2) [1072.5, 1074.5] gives 1.08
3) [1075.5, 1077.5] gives 1.09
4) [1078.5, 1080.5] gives 1.1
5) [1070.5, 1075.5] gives 1.08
